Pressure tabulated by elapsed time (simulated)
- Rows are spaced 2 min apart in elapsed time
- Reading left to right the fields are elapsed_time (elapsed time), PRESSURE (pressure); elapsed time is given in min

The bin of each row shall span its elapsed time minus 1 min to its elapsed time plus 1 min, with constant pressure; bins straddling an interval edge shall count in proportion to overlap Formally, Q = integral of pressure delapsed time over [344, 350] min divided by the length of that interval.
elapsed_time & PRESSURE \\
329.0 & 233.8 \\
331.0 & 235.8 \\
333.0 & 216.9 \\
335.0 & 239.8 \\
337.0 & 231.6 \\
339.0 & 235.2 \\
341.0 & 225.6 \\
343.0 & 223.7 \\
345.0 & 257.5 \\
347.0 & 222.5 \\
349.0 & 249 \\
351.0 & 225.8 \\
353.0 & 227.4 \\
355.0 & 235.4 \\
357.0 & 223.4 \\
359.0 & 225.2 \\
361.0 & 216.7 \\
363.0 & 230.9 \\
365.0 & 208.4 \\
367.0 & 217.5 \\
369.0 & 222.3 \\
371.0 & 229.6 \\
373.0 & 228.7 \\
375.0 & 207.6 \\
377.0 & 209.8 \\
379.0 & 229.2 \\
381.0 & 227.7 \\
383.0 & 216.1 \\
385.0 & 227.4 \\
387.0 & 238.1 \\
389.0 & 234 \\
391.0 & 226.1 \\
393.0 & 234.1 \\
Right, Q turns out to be 243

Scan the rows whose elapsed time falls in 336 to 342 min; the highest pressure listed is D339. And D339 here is 235.2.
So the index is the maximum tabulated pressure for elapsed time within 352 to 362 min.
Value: 235.4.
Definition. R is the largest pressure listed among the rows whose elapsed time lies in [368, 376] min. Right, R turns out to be 229.6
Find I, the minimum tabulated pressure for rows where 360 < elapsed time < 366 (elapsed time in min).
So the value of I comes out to 208.4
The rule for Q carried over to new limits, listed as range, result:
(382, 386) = 222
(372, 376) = 218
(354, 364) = 226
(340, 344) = 225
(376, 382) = 222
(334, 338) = 236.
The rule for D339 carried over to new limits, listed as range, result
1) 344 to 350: 257.5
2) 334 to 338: 239.8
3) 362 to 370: 230.9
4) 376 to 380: 229.2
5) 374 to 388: 238.1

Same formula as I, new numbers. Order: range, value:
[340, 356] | 222.5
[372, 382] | 207.6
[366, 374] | 217.5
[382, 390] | 216.1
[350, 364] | 216.7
